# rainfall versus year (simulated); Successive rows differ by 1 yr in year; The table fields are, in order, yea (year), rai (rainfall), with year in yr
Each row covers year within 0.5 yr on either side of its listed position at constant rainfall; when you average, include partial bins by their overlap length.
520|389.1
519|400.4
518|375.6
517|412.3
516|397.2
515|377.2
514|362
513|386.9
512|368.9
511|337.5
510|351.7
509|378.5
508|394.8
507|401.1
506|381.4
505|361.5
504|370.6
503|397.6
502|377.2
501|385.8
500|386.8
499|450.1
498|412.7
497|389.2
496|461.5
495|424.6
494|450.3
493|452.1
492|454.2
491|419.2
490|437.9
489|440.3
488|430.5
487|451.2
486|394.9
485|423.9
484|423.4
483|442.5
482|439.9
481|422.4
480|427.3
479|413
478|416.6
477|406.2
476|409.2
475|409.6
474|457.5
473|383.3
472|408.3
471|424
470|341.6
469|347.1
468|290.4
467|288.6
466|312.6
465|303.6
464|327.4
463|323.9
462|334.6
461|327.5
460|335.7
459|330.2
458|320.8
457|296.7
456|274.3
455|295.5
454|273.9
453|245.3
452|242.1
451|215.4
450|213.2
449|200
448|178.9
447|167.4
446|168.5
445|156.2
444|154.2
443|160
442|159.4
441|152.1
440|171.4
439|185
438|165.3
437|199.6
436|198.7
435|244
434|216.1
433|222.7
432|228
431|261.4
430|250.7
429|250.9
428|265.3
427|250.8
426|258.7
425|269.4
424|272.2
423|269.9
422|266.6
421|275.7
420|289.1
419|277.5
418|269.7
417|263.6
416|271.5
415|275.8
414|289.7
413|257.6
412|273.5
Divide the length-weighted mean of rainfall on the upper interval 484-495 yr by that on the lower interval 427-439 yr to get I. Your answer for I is 1.92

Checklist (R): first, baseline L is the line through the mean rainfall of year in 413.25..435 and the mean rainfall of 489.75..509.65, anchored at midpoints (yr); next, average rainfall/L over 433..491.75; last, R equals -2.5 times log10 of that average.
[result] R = 0.11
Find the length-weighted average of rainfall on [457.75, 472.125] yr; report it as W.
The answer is 333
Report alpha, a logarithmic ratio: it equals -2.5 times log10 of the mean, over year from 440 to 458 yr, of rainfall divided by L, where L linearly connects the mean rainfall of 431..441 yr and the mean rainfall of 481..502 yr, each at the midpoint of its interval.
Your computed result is 0.22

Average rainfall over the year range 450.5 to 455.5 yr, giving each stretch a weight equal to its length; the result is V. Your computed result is 254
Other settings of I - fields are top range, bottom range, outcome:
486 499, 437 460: 2.00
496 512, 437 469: 1.58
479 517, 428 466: 1.71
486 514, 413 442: 1.67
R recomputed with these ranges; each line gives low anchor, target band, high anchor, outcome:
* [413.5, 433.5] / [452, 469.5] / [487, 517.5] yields 0.08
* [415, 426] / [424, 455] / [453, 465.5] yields 0.33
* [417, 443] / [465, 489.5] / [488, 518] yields -0.16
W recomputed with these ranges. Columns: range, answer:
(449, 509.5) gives 373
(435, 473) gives 258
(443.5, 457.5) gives 220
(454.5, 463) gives 315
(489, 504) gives 420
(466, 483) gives 392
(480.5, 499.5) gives 433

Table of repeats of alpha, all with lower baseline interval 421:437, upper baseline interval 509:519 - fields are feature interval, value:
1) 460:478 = -0.17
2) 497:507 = -0.10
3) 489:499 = -0.25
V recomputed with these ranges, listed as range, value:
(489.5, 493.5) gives 441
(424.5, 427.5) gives 260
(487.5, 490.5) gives 436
